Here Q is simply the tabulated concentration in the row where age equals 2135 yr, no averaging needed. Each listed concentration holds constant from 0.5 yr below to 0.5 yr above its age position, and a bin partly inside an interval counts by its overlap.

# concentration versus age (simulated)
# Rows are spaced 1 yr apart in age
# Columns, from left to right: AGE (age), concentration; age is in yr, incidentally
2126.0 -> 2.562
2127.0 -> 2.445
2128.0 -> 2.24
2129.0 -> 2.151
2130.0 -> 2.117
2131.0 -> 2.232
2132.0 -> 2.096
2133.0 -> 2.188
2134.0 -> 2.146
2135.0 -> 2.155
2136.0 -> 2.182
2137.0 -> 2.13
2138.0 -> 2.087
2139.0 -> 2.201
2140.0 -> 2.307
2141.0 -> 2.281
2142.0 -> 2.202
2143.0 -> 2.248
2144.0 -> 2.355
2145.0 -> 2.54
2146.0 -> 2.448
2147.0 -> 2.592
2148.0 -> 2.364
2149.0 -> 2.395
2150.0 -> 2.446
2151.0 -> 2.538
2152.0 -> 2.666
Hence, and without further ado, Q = 2.155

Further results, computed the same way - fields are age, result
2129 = 2.151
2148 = 2.364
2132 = 2.096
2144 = 2.355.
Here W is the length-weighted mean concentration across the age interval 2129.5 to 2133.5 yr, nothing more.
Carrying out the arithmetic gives 2.16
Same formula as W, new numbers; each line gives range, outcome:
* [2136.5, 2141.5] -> 2.2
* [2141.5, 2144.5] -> 2.27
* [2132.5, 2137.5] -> 2.16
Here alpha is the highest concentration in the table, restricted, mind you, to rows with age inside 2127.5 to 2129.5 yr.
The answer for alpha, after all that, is 2.24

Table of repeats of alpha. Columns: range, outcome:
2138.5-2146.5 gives 2.54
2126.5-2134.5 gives 2.445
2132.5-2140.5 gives 2.307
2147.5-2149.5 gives 2.395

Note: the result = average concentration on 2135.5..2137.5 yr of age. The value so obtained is 2.16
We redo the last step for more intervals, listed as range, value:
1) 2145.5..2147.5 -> 2.52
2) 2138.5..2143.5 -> 2.25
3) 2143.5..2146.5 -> 2.45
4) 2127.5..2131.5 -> 2.19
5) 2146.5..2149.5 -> 2.45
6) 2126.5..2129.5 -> 2.28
